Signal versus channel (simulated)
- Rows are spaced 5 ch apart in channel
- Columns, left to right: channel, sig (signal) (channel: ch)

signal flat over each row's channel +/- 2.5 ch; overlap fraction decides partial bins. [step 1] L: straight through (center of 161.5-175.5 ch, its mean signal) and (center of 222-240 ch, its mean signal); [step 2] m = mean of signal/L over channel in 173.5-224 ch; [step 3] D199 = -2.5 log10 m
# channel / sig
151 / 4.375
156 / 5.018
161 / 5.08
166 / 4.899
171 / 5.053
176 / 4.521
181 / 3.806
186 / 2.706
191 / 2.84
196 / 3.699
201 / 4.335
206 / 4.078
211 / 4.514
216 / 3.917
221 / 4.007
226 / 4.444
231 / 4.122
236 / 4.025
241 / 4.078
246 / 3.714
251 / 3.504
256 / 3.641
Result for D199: 0.18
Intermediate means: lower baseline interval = 4.93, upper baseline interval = 4.17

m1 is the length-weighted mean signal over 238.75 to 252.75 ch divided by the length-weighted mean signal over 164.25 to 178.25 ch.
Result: 0.78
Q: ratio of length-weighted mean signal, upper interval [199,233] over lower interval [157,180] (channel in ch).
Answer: 0.87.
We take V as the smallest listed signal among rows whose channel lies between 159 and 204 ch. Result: 2.706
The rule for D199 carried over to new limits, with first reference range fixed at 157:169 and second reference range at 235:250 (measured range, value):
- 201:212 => 0.03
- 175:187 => 0.27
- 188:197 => 0.40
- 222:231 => -0.04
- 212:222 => 0.05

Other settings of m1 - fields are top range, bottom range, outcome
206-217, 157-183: 0.90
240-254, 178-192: 1.17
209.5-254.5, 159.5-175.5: 0.81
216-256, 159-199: 0.97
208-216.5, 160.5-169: 0.86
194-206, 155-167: 0.81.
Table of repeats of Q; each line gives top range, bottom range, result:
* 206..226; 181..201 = 1.25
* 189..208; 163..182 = 0.81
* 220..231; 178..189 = 1.28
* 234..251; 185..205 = 1.11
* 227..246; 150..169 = 0.83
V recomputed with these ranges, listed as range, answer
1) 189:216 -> 2.84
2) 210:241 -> 3.917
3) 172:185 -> 3.806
